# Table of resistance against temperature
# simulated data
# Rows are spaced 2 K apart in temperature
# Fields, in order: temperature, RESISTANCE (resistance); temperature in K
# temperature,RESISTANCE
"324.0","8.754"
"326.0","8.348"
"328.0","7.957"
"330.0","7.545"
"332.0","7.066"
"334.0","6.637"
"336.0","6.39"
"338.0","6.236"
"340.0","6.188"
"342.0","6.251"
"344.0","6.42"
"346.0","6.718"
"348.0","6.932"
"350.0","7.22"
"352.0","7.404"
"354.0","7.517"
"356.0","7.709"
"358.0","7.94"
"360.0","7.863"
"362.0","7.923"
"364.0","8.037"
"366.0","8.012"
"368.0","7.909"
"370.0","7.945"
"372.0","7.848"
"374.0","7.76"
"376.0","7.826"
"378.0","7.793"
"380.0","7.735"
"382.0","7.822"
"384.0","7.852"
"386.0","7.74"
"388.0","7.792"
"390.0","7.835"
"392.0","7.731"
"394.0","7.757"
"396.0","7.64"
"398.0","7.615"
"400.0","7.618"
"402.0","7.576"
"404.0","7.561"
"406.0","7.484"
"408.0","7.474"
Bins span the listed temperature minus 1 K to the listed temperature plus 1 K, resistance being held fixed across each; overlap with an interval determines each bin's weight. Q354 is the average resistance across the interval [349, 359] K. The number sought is 7.56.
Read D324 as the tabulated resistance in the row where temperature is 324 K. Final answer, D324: 8.754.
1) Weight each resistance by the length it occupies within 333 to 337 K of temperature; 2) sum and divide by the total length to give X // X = 6.51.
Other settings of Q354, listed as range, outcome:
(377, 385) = 7.8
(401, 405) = 7.57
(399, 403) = 7.6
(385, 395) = 7.77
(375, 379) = 7.81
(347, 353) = 7.19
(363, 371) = 7.98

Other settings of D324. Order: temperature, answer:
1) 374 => 7.76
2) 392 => 7.731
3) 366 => 8.012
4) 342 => 6.251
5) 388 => 7.792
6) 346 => 6.718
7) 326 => 8.348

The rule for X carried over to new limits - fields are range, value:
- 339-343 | 6.22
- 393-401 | 7.66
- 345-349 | 6.83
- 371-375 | 7.8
